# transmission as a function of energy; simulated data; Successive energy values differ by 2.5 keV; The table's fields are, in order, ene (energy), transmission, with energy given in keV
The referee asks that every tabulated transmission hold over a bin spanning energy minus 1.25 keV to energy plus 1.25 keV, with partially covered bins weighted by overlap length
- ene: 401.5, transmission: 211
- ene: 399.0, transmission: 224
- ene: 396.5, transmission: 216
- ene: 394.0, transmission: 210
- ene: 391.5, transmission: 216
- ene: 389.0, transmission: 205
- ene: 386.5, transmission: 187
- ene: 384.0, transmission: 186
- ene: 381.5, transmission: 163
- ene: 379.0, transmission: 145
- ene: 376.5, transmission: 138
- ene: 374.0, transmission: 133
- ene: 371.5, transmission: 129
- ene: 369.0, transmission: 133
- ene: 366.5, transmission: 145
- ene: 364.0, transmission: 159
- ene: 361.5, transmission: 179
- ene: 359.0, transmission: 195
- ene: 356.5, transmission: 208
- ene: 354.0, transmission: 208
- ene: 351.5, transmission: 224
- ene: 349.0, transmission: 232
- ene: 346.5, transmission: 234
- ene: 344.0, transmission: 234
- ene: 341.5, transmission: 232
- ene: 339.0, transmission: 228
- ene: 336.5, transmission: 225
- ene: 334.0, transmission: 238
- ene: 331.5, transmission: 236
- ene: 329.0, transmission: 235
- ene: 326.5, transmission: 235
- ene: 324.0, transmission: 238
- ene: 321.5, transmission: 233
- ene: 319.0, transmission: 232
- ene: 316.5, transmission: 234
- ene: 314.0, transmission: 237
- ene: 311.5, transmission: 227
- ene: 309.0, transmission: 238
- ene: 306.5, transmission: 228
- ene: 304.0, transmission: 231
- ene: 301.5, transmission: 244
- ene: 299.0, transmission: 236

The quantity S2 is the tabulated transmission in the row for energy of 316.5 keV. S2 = 234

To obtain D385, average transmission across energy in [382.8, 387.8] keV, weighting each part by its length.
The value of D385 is 187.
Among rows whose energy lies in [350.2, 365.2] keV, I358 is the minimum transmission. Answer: 159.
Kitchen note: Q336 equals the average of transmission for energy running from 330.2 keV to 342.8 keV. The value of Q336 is 232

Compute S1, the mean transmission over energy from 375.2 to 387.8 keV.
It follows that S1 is 164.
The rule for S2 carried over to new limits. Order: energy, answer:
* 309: 238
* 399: 224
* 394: 210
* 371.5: 129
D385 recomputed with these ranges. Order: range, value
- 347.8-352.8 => 228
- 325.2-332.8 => 235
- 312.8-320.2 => 234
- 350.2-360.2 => 209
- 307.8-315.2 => 234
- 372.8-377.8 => 136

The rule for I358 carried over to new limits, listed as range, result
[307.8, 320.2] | 227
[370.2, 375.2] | 129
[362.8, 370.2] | 133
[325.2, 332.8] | 235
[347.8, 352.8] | 224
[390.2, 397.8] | 210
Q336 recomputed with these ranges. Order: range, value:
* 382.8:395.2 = 201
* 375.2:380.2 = 141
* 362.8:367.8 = 152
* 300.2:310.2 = 235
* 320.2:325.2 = 235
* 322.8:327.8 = 236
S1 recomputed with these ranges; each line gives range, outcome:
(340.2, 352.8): 231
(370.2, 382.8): 142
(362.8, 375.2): 140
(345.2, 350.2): 233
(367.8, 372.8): 131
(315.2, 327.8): 234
